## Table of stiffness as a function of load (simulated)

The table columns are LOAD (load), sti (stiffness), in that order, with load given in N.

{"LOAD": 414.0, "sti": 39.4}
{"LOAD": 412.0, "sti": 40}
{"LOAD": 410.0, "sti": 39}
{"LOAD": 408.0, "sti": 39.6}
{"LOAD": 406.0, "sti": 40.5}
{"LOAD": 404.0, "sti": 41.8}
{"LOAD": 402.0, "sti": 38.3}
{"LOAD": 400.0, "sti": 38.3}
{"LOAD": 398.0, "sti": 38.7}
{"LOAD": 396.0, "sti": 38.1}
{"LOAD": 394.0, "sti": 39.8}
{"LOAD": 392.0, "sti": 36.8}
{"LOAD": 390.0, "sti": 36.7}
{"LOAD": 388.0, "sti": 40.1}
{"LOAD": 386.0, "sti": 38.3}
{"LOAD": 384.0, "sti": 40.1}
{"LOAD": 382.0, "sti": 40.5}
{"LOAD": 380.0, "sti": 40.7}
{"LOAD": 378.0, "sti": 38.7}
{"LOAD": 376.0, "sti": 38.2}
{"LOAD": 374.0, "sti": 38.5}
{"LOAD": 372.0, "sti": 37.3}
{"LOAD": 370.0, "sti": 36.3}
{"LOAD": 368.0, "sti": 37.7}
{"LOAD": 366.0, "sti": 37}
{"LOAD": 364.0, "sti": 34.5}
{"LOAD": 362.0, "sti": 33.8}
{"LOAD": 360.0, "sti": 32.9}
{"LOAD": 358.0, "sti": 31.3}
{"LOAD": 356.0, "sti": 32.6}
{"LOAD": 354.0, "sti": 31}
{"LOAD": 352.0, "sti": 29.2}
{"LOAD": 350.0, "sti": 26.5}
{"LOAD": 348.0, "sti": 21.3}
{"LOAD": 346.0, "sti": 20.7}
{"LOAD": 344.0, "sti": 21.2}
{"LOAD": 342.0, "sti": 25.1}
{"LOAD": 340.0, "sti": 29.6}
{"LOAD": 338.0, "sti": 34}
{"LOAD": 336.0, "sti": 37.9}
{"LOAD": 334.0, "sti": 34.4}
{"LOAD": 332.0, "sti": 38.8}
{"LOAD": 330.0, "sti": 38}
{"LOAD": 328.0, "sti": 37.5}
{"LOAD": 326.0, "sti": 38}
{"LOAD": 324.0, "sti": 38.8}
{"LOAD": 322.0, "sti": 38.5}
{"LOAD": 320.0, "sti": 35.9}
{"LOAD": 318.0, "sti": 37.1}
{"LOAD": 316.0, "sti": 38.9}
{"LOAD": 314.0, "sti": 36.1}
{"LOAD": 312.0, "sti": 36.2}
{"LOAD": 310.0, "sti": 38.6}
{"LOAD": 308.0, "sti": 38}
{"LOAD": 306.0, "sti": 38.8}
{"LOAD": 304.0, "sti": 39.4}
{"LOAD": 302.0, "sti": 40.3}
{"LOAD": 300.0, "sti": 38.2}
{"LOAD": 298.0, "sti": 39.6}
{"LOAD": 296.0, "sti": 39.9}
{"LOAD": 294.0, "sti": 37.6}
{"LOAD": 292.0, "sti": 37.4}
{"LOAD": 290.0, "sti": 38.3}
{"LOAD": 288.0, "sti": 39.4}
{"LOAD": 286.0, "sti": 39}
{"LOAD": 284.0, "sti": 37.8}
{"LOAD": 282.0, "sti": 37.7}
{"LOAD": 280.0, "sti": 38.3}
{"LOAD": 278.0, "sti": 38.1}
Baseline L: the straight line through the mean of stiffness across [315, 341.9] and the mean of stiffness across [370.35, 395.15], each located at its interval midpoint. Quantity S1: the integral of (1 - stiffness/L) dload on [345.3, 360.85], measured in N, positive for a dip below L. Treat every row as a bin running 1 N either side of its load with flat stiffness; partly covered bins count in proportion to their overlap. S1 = 3.8 N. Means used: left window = 36.3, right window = 38.7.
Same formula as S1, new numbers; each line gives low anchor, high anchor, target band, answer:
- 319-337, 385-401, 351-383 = 2.0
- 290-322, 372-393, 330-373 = 7.6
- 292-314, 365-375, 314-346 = 3.0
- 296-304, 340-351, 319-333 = -3.5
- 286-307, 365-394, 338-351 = 4.6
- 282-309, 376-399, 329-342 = 1.4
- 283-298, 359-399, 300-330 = 0.2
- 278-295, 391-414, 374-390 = -0.1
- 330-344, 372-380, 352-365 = 1.3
